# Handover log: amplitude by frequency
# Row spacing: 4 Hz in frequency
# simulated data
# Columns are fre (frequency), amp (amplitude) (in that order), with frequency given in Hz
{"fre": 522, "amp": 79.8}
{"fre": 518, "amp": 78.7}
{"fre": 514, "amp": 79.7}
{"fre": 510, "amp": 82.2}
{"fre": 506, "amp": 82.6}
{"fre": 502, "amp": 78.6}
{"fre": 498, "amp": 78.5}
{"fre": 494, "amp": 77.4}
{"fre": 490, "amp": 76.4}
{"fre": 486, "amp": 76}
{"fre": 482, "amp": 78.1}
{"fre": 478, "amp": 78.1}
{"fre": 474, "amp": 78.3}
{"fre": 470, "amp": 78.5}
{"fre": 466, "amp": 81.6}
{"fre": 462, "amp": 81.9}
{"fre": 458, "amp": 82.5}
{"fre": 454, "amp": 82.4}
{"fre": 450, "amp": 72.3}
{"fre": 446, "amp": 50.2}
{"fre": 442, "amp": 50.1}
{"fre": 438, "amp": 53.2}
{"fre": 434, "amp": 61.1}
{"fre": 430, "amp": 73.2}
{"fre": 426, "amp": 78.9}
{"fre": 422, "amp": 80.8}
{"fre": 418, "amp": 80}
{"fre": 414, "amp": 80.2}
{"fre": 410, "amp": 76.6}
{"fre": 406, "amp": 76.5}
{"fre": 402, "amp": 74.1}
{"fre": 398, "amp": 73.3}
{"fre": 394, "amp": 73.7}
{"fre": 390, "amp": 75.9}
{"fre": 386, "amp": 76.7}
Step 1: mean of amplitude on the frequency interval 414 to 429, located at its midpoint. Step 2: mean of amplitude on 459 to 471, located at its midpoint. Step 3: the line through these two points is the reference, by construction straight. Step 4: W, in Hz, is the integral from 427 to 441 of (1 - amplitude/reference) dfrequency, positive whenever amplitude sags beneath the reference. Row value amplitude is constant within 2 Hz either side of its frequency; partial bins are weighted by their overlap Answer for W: 3.0 Hz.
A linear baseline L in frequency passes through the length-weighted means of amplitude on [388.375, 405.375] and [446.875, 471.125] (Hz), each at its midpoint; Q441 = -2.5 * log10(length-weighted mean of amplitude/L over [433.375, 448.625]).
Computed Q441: 0.40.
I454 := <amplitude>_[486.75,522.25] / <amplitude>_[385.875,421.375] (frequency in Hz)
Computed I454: 1.04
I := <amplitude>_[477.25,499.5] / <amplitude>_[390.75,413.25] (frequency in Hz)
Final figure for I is 1.03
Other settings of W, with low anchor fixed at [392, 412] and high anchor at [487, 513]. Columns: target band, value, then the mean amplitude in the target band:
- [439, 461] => 2.7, 67.5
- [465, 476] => -0.2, 79.3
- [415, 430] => -0.7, 79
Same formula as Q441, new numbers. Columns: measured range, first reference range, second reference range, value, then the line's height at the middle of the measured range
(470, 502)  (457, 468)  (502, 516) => 0.052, 81.5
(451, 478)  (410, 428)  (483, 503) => -0.029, 78.2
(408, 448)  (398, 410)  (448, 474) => 0.127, 77.1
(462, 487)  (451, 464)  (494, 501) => 0.018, 80.1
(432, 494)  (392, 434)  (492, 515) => 0.086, 78.1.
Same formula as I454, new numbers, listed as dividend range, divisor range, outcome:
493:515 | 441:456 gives 1.24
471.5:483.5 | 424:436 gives 1.10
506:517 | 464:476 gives 1.02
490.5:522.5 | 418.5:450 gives 1.22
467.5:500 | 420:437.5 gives 1.08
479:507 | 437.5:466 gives 1.13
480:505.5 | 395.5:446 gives 1.10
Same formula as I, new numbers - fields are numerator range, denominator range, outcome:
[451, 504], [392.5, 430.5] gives 1.03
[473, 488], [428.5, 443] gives 1.30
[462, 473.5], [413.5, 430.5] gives 1.02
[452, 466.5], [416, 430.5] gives 1.04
